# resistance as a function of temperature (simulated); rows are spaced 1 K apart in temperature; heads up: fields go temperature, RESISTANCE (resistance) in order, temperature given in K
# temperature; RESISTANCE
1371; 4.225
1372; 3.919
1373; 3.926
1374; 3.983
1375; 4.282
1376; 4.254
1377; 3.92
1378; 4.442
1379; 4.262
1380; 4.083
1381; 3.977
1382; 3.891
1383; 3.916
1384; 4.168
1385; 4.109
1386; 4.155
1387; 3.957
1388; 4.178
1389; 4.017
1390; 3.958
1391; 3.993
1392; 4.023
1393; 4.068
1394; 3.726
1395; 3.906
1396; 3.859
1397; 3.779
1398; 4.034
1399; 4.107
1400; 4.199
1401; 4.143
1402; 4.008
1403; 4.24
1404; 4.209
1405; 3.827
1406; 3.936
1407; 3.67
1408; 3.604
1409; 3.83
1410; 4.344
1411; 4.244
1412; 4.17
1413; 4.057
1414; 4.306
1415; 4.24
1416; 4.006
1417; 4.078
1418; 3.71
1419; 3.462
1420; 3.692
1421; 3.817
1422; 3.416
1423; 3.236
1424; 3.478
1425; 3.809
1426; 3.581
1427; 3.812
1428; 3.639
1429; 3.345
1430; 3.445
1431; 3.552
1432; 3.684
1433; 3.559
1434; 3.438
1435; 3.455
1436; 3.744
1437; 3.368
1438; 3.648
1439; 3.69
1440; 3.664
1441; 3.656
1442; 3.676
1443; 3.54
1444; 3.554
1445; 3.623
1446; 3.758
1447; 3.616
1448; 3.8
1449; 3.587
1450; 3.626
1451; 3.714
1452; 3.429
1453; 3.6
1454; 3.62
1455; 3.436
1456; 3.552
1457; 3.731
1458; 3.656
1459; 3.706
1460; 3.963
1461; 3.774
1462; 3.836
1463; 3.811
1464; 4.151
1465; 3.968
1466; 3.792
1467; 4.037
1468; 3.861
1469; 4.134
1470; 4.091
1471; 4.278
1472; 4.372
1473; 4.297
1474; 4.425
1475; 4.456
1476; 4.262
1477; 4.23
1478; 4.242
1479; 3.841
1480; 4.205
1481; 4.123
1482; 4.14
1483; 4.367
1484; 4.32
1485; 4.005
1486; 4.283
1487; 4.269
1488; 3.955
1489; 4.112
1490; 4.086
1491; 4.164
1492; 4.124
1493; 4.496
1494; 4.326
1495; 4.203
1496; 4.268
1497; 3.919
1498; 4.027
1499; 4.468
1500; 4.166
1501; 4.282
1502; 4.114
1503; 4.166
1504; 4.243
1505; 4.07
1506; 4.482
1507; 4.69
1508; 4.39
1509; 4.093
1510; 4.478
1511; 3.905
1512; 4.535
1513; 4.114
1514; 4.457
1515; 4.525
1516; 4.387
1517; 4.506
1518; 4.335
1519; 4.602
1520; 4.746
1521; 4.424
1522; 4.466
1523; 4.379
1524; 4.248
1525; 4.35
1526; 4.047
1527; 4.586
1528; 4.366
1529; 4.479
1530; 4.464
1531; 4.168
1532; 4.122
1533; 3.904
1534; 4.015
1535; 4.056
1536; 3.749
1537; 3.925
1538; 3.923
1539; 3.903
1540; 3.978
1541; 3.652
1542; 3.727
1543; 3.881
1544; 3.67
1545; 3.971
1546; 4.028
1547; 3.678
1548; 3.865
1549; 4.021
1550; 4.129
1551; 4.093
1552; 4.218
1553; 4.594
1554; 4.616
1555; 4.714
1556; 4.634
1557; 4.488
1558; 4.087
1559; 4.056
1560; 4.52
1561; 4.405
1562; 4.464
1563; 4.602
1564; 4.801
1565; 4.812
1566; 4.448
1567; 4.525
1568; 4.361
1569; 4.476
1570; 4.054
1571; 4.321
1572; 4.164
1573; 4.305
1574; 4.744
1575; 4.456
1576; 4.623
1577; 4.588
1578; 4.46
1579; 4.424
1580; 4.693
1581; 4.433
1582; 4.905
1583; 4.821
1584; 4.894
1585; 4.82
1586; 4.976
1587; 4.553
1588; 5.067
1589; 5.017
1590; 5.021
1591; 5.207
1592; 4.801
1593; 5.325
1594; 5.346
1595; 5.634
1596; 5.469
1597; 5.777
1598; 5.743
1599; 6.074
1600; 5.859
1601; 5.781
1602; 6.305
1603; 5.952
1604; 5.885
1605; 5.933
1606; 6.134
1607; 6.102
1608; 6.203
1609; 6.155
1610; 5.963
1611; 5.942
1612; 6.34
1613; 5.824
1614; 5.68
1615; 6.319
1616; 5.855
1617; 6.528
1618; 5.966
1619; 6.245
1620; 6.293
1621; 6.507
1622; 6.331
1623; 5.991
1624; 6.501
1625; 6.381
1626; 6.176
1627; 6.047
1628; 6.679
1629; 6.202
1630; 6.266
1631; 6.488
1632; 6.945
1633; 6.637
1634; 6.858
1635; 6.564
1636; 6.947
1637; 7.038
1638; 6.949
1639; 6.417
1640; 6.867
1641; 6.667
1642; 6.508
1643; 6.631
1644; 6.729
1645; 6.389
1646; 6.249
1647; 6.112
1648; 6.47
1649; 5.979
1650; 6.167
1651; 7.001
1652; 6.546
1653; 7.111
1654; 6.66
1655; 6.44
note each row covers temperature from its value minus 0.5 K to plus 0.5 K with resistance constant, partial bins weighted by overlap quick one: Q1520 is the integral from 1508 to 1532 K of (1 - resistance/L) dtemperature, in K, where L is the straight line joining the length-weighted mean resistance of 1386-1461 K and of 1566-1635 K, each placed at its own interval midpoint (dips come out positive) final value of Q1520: 1.89 K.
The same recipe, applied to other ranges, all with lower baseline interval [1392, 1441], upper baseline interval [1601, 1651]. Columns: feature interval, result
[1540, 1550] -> 2.8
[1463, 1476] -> 0.9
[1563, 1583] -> 4.1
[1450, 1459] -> 1.4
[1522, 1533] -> 1.8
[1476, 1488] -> 1.1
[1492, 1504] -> 1.4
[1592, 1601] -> 0.6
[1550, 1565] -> 2.9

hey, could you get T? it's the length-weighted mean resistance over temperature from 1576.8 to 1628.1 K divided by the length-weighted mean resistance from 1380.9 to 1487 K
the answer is 1.46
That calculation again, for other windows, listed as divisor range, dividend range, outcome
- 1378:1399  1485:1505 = 1.04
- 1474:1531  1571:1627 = 1.29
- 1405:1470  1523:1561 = 1.11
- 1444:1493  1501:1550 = 1.05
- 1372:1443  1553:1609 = 1.28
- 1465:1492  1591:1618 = 1.41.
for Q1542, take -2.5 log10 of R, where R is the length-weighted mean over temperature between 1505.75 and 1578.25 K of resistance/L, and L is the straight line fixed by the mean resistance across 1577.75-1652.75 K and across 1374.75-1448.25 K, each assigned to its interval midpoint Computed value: 0.21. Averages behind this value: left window 3.86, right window 5.97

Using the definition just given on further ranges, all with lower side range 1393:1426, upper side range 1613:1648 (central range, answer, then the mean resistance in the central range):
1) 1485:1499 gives 0.16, 4.18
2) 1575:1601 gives 0.18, 5.06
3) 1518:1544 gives 0.26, 4.16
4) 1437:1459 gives 0.20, 3.62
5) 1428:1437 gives 0.18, 3.53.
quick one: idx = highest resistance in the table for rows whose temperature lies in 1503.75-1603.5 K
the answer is 6.305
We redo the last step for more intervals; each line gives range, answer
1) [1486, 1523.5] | 4.746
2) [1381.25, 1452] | 4.344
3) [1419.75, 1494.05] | 4.496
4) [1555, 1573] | 4.812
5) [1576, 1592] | 5.207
